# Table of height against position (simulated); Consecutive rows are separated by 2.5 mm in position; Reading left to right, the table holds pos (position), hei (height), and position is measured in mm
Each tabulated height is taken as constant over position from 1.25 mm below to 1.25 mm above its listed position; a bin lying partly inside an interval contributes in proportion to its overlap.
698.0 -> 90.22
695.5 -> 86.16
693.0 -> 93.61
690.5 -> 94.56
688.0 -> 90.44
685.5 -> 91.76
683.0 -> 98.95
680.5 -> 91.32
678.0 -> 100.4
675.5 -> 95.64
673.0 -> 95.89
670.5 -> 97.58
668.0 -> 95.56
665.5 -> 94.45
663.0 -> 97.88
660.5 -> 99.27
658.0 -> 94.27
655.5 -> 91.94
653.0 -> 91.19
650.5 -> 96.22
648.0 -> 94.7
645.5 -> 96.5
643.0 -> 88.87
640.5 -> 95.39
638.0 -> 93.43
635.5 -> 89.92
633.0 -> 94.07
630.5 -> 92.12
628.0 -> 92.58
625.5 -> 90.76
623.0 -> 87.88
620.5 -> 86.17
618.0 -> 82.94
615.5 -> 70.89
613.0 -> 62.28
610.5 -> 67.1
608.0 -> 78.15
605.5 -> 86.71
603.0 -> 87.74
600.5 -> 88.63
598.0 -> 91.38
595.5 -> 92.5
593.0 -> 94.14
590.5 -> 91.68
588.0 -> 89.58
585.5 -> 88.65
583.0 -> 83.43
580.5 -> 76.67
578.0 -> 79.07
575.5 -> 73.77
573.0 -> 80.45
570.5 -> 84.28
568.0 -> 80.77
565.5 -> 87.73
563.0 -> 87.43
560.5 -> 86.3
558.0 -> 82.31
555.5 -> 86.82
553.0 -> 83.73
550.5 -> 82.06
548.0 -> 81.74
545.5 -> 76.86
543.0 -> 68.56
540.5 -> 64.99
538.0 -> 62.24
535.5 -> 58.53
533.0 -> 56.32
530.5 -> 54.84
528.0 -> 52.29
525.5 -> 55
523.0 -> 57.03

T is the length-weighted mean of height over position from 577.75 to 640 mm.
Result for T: 85.8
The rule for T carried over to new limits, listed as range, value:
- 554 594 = 84.5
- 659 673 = 96.8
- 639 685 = 95.3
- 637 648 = 93.7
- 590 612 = 86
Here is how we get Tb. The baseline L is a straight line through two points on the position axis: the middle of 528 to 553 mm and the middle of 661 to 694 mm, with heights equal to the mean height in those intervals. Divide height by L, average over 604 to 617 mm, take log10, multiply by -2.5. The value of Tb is 0.11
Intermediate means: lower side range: 67.4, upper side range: 95.3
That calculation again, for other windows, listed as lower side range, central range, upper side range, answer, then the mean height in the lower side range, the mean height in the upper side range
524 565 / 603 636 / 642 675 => 0.049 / 71.5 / 95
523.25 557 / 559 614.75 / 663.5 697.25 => -0.095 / 67.8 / 94.4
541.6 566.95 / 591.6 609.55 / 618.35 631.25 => -0.016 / 82.2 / 89.3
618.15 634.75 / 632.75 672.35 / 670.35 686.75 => -0.018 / 90.1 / 95.8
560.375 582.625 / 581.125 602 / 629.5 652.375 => -0.056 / 81.7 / 93.4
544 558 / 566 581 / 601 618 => 0.003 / 82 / 76.6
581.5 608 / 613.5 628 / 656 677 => 0.101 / 88.8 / 96.2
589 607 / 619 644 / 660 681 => 0.025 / 90.2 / 96.5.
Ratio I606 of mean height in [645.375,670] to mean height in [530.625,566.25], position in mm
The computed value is 1.3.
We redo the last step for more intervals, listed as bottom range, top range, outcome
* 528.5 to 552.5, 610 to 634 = 1.23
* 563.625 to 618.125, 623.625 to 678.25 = 1.14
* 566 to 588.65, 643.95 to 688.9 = 1.16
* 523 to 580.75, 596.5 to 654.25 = 1.18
